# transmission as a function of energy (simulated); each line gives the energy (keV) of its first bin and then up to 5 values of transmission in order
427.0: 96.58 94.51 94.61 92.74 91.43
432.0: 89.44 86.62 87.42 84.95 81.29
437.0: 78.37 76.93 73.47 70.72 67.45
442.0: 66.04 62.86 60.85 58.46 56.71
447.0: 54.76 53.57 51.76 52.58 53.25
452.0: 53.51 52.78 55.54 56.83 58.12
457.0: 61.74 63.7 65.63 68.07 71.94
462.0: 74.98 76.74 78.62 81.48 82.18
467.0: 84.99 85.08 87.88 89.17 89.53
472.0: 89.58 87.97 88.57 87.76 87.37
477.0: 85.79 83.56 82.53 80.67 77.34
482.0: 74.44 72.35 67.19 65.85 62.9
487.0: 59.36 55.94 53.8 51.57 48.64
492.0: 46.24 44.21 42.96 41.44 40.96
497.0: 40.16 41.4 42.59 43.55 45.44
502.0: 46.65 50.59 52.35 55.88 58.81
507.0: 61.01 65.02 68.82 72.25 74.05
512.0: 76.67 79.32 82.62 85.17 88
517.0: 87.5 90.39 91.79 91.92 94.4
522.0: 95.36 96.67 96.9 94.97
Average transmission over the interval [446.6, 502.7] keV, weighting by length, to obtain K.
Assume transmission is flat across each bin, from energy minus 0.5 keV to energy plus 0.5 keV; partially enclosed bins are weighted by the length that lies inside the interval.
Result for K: 65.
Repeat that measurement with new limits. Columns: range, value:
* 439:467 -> 63.9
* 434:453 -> 64.6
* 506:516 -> 73.8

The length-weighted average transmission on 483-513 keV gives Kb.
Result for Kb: 55.1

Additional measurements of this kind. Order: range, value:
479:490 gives 67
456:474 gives 78.5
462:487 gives 80.7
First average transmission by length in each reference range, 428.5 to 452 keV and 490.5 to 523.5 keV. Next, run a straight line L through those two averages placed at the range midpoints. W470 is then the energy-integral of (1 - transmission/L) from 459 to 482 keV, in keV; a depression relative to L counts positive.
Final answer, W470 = -4.7 keV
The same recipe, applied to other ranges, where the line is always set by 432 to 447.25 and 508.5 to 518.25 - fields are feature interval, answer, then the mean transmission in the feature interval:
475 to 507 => 7.78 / 58.7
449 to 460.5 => 2.44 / 58.1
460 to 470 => -0.72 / 80.3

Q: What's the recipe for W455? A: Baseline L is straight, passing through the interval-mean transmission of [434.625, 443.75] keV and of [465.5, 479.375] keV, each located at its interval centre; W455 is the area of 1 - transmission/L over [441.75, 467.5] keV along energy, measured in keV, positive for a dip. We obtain 5.13 keV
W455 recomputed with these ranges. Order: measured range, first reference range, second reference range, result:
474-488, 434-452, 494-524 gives -1.9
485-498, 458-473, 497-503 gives 1.0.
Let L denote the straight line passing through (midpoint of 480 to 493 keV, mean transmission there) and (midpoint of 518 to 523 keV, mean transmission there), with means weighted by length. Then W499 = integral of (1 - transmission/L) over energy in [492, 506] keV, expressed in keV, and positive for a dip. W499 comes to 5.26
